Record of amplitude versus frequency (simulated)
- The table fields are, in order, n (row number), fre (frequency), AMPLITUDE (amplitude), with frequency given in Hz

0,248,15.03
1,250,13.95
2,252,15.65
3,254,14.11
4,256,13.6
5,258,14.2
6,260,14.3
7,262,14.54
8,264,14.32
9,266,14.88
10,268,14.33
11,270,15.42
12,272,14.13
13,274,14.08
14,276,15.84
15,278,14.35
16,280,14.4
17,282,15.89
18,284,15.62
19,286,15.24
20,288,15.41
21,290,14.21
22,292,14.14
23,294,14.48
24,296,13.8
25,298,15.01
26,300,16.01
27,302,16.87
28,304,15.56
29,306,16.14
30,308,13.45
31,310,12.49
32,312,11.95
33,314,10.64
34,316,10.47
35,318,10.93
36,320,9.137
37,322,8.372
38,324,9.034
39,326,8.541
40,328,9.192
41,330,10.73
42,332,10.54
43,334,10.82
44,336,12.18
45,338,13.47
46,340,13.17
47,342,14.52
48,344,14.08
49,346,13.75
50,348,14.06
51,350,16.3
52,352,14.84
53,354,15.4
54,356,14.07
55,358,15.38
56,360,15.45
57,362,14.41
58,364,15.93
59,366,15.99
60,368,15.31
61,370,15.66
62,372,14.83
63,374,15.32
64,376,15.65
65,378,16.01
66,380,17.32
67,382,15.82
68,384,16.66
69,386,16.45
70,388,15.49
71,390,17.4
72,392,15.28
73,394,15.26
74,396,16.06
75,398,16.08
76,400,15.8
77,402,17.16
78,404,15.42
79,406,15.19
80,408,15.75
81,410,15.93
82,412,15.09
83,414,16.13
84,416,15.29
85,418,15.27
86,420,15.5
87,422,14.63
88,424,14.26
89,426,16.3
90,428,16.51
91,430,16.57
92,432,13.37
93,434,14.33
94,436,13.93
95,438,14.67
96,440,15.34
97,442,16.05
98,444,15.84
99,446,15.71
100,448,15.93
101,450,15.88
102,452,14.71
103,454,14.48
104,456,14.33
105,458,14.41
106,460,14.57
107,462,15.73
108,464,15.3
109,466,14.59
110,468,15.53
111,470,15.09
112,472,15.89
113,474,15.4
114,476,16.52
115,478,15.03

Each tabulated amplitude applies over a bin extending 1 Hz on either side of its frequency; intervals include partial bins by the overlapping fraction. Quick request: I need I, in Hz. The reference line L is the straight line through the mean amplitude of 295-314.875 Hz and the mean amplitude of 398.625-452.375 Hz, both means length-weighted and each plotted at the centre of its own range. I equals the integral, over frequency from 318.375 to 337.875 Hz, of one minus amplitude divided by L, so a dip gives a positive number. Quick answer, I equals 6.0 Hz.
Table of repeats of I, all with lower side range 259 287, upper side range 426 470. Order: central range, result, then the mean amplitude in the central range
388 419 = -1.50 Hz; 15.8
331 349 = 2.40 Hz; 13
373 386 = -0.98 Hz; 16.2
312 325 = 4.33 Hz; 9.93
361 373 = -0.29 Hz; 15.4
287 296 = 0.23 Hz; 14.5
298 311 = -0.18 Hz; 15.1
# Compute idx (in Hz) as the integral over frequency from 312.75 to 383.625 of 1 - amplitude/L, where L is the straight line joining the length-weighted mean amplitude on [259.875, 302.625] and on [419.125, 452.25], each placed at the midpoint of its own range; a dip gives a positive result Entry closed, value 7.9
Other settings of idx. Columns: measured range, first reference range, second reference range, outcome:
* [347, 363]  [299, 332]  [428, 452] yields -2.6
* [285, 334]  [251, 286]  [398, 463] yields 7.6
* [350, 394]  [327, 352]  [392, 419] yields -4.4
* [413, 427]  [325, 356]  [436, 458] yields -0.7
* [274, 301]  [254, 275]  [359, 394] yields -0.5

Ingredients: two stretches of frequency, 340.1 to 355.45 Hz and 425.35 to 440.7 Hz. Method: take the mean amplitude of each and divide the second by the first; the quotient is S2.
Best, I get 1.0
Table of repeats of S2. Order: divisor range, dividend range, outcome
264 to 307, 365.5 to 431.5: 1.05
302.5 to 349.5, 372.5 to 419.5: 1.33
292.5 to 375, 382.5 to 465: 1.16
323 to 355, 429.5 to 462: 1.20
